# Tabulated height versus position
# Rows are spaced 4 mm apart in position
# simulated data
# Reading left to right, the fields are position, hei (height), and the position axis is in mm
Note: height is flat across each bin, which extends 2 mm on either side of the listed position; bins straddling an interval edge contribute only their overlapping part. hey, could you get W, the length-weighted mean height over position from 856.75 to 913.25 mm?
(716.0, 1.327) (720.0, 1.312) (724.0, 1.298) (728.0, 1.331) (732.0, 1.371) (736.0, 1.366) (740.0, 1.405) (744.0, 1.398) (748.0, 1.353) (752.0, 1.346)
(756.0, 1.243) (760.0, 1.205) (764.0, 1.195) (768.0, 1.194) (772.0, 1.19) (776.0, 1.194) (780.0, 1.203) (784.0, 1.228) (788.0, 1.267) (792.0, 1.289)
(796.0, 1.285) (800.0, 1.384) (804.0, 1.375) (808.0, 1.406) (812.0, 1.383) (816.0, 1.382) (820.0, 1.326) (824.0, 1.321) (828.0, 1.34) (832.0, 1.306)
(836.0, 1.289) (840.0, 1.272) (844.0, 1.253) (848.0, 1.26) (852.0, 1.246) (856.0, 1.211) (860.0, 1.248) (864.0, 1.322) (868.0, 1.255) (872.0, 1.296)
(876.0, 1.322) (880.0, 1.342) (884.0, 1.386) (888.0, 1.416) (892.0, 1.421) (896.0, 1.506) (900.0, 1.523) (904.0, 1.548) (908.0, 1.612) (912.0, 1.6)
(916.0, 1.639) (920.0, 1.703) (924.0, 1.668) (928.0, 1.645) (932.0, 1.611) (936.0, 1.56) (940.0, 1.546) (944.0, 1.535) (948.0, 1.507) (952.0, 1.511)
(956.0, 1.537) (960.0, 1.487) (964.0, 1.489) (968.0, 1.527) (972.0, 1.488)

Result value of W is 1.41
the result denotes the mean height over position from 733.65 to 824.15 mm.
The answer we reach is 1.3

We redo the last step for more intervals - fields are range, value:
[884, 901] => 1.45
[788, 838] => 1.34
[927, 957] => 1.55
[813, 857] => 1.3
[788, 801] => 1.31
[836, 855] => 1.26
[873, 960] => 1.53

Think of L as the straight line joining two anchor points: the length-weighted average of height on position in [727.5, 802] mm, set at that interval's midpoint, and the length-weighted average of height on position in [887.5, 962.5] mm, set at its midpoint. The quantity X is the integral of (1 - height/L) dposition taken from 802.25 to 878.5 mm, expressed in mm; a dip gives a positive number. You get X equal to 5.8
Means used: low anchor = 1.29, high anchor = 1.56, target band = 1.31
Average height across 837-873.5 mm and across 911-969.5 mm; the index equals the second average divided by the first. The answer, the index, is 1.2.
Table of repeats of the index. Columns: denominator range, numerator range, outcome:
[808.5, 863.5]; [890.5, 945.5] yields 1.22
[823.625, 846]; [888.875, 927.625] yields 1.22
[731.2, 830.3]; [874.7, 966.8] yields 1.17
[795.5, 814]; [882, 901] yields 1.05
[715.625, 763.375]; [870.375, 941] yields 1.15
